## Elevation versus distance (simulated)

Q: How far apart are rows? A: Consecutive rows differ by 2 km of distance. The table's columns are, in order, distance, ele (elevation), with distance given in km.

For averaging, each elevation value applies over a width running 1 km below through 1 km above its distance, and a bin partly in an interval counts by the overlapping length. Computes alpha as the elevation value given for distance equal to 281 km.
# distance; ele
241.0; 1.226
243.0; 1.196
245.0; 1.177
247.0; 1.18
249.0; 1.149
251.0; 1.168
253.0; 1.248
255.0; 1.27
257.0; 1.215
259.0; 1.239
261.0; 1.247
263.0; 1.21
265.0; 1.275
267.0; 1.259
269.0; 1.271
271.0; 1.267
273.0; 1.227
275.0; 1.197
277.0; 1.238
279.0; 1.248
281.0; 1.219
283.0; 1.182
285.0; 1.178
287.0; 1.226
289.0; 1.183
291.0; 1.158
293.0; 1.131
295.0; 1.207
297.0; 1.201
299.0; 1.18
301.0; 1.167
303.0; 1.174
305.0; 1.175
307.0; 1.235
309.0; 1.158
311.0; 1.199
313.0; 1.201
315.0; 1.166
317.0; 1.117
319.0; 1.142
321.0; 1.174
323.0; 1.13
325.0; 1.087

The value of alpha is 1.219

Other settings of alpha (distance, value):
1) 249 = 1.149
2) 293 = 1.131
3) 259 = 1.239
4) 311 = 1.199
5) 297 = 1.201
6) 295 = 1.207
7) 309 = 1.158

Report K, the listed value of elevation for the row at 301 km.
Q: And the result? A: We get 1.167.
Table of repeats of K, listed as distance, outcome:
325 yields 1.087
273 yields 1.227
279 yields 1.248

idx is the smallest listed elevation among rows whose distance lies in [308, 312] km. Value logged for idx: 1.158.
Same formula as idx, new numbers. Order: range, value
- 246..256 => 1.149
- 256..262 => 1.215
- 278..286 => 1.178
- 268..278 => 1.197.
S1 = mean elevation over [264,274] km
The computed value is 1.26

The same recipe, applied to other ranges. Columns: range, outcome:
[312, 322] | 1.16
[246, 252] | 1.17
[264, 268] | 1.27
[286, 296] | 1.18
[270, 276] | 1.23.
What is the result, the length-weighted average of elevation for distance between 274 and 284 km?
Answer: 1.22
